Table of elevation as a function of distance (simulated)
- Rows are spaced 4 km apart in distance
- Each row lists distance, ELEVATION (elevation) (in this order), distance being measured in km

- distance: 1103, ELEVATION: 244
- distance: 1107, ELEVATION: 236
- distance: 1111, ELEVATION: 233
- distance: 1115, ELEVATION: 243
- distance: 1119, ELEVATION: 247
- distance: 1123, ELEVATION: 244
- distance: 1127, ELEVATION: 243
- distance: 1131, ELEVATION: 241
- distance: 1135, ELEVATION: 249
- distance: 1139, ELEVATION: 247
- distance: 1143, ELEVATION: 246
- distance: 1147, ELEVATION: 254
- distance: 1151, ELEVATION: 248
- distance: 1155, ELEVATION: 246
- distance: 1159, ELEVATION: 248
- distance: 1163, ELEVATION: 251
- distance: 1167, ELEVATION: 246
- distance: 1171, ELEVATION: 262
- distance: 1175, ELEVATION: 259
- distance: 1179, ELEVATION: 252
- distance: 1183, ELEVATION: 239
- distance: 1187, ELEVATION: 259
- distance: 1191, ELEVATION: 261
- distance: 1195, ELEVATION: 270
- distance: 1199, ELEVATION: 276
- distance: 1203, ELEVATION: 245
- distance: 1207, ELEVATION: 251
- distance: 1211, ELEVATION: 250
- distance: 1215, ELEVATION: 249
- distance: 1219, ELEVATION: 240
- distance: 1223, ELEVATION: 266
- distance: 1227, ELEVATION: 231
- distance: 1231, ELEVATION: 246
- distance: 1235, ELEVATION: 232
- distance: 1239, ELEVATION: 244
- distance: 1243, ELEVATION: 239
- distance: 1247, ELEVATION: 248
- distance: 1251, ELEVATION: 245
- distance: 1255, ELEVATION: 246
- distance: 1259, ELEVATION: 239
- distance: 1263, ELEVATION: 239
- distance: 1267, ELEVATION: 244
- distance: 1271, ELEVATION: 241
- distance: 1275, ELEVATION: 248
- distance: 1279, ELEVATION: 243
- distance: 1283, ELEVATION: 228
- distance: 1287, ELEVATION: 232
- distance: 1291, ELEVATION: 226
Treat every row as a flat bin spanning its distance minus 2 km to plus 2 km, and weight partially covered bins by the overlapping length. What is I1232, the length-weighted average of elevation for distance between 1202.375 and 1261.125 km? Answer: 245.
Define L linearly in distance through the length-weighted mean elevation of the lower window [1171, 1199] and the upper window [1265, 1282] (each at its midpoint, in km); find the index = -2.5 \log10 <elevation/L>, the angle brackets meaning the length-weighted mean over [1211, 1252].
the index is 0.03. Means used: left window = 258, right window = 243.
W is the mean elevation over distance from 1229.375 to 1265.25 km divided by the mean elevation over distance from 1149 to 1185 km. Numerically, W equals 0.97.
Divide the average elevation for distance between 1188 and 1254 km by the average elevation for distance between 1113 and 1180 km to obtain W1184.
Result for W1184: 1.0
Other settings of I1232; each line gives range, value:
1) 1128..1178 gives 250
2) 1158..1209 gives 255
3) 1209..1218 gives 248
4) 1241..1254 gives 244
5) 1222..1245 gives 242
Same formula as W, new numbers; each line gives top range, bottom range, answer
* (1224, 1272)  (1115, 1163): 0.98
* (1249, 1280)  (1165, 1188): 0.96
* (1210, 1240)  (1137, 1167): 0.98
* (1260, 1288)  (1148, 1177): 0.95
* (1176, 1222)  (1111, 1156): 1.03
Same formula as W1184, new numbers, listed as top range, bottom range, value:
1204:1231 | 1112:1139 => 1.01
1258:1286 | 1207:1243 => 0.98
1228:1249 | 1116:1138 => 0.99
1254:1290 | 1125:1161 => 0.97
